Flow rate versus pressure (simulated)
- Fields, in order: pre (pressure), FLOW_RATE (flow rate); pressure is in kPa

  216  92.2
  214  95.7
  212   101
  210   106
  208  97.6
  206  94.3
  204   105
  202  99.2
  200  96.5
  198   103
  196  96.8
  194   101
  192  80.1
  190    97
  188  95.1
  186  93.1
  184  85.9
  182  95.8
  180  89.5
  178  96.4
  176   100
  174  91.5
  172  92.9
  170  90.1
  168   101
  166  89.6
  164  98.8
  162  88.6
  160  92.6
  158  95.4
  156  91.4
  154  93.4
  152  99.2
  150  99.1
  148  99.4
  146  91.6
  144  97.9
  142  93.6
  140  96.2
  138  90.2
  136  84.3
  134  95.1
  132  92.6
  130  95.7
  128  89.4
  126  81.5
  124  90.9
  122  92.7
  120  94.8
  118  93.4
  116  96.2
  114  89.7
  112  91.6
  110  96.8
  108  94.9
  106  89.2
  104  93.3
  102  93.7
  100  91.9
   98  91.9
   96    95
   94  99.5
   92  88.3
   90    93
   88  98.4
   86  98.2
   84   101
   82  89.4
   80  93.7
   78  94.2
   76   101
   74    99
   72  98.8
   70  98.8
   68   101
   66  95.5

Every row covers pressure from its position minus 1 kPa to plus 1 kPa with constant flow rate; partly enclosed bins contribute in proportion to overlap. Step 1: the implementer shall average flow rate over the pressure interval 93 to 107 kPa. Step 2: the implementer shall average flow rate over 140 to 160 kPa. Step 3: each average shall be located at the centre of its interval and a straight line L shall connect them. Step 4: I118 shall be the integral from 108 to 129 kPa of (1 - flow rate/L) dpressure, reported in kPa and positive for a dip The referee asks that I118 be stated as 0.5 kPa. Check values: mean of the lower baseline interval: 93.5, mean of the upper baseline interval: 95.5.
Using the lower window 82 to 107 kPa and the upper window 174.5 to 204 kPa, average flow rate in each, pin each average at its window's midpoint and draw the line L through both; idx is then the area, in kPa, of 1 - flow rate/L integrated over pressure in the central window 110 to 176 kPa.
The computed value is 1.0 kPa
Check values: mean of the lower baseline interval 94.2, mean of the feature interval 93.3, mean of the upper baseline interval 95.2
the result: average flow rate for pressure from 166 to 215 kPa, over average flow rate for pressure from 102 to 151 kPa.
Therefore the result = 1.03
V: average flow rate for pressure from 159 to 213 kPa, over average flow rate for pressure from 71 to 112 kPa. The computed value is 1.01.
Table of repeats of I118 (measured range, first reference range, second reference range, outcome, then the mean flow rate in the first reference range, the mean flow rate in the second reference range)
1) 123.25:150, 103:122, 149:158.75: 0.6 kPa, 93.3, 95.7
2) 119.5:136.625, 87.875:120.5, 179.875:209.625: 0.6 kPa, 93.5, 95.7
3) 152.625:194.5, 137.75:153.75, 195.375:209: 1.8 kPa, 96.1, 99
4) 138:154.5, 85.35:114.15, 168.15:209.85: -0.2 kPa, 93.8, 95.4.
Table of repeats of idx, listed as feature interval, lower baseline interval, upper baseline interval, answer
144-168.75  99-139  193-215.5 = 0.0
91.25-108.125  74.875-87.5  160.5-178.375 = 0.5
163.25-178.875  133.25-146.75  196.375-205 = 0.3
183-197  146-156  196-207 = 0.9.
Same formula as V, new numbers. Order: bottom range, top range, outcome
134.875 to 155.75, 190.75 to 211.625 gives 1.04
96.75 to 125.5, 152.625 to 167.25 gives 1.00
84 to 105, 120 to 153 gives 0.98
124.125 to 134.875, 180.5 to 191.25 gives 1.02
